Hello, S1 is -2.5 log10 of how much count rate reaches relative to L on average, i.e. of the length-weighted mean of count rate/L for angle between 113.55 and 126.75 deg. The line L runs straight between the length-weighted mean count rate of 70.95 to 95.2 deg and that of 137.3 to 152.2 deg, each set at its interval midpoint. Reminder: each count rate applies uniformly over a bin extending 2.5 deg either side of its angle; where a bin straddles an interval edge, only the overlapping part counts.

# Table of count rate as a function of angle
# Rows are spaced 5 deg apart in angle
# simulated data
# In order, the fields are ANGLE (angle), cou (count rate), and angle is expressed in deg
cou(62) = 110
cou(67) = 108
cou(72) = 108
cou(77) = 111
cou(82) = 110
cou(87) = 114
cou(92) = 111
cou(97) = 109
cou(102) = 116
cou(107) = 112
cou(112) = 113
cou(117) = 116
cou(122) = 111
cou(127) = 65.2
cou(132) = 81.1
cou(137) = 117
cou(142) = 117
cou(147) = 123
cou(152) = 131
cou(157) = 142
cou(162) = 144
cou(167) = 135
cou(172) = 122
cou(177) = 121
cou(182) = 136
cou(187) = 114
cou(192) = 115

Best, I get 0.12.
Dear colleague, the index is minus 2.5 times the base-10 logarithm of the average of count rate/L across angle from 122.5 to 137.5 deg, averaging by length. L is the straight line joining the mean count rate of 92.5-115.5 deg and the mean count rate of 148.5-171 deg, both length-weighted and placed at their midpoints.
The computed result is 0.38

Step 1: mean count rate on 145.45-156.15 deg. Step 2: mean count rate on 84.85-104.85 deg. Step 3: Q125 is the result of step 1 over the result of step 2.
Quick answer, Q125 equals 1.2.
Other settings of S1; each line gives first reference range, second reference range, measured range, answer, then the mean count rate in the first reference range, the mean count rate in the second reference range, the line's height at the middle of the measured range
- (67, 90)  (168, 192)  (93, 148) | 0.08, 110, 123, 116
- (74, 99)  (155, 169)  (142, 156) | 0.07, 111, 140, 135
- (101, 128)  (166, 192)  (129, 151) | 0.04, 107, 124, 114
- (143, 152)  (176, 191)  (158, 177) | -0.08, 124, 123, 124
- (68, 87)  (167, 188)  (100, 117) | 0.01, 110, 125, 115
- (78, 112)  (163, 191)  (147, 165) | -0.12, 112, 126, 122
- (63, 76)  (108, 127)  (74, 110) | -0.04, 109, 107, 108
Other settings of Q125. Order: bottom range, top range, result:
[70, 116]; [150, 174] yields 1.21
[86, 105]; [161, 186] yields 1.16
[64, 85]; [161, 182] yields 1.19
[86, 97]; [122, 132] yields 0.72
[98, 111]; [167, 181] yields 1.11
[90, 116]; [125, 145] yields 0.86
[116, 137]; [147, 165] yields 1.45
